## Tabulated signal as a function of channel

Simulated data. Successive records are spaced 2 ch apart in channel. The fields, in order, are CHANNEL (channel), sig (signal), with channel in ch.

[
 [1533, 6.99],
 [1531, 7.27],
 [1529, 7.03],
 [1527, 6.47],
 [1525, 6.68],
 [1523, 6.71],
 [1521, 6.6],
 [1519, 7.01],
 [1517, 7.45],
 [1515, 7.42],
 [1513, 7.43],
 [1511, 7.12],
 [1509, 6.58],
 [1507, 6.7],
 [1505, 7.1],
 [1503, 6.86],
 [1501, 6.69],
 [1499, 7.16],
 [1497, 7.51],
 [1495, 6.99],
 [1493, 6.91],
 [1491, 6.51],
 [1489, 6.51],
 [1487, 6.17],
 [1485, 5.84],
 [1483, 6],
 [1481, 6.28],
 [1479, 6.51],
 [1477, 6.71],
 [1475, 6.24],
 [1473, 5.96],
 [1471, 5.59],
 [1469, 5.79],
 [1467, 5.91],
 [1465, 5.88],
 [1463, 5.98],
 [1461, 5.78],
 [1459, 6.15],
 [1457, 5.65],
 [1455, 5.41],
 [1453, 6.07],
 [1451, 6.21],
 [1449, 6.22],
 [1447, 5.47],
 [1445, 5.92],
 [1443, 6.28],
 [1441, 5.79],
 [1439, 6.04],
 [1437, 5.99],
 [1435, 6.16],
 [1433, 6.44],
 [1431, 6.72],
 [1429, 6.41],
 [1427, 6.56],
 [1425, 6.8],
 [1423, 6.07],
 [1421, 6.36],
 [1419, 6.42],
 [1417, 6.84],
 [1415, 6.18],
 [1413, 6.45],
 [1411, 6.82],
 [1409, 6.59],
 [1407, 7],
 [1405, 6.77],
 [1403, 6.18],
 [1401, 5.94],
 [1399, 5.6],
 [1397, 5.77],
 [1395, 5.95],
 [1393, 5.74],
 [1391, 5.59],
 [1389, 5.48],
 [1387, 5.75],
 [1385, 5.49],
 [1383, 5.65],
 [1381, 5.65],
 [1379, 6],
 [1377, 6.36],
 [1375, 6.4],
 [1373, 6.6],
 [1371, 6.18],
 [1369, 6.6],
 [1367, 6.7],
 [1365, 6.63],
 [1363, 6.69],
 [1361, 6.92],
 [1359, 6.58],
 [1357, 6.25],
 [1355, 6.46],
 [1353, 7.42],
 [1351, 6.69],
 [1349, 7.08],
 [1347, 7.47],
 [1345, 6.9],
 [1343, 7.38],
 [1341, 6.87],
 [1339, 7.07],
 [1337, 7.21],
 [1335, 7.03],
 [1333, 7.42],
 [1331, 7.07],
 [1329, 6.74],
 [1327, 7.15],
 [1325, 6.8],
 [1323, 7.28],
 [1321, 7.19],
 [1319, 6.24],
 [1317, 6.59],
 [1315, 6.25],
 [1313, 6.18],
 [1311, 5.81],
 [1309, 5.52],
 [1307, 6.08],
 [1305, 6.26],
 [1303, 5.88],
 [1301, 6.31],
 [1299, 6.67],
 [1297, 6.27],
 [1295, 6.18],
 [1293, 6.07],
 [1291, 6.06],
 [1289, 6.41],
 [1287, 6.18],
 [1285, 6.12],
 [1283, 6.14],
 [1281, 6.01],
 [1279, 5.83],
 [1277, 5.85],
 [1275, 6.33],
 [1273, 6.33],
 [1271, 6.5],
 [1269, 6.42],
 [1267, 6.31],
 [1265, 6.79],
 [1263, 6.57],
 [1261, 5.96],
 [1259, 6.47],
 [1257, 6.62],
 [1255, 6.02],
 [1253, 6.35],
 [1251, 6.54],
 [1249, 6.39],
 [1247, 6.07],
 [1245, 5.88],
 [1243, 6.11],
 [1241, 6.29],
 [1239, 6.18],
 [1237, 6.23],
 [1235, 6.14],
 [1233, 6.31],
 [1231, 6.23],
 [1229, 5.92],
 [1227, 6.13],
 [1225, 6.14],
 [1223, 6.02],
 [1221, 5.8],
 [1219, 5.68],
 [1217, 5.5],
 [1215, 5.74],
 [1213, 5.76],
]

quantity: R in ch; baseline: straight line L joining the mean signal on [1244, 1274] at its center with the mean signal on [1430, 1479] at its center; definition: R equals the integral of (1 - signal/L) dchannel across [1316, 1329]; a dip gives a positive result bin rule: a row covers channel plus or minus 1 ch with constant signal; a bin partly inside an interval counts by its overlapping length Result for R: -1.3 ch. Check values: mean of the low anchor 6.35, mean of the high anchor 6.03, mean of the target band 6.86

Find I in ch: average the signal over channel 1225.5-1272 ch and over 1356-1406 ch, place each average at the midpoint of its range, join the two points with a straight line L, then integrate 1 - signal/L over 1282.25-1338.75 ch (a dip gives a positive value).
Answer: -2.4 ch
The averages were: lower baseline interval 6.28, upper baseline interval 6.14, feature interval 6.48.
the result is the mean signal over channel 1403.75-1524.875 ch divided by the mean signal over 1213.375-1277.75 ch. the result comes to 1.04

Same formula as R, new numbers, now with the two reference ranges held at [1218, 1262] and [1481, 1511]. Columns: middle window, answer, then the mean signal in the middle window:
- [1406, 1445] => 0.79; 6.4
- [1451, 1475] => 2.71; 5.87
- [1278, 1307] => 0.45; 6.17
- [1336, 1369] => -2.57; 6.89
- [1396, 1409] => 0.50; 6.24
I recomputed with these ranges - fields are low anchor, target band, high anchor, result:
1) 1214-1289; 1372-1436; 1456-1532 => 2.02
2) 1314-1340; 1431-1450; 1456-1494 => 0.73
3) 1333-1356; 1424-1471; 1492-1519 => 6.70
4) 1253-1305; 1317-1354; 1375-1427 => -4.99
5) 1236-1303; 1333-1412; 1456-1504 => -2.24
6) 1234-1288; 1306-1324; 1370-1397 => -0.75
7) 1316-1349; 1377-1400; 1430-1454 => 2.92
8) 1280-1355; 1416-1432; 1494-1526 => 0.69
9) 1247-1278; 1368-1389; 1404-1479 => 0.74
